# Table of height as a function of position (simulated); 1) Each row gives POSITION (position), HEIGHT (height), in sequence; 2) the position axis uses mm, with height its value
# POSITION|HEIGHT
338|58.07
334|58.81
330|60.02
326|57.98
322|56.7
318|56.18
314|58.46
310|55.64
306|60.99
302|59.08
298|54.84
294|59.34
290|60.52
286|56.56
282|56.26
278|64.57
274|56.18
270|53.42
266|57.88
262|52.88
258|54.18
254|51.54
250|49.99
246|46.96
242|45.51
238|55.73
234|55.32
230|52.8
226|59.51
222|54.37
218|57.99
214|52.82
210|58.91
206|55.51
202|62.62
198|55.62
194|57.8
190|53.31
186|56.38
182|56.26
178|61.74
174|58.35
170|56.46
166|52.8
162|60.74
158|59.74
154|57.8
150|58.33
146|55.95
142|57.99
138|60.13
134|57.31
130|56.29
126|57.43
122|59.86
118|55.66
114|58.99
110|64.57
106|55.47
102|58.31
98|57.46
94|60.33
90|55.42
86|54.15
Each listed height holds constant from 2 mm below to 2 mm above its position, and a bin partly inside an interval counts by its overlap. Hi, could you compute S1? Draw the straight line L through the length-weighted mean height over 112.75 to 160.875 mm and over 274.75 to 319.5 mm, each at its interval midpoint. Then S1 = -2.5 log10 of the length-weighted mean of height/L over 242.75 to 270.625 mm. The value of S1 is 0.12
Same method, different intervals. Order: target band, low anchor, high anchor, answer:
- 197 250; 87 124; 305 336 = 0.067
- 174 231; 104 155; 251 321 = 0.011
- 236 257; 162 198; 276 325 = 0.151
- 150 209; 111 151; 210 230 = -0.012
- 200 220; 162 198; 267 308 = -0.007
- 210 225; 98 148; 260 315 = 0.037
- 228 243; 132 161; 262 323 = 0.100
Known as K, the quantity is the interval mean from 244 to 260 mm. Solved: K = 50.7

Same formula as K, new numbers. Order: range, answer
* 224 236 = 55.9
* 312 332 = 57.9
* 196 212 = 58.2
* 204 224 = 55.9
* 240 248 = 46.2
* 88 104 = 57.9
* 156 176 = 57.6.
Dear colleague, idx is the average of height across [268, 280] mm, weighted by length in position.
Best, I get 58.1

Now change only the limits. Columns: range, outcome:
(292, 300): 57.1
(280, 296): 58.2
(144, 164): 58.5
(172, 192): 57.2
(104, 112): 60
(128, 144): 57.9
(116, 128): 57.6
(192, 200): 56.7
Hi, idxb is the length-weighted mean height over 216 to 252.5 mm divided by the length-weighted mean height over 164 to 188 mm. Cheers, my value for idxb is 0.9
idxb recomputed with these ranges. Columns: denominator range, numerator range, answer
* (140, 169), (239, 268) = 0.89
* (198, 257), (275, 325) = 1.07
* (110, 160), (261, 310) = 0.99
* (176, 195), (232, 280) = 0.94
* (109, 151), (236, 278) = 0.91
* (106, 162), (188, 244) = 0.95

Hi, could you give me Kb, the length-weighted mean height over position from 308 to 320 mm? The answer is 56.8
